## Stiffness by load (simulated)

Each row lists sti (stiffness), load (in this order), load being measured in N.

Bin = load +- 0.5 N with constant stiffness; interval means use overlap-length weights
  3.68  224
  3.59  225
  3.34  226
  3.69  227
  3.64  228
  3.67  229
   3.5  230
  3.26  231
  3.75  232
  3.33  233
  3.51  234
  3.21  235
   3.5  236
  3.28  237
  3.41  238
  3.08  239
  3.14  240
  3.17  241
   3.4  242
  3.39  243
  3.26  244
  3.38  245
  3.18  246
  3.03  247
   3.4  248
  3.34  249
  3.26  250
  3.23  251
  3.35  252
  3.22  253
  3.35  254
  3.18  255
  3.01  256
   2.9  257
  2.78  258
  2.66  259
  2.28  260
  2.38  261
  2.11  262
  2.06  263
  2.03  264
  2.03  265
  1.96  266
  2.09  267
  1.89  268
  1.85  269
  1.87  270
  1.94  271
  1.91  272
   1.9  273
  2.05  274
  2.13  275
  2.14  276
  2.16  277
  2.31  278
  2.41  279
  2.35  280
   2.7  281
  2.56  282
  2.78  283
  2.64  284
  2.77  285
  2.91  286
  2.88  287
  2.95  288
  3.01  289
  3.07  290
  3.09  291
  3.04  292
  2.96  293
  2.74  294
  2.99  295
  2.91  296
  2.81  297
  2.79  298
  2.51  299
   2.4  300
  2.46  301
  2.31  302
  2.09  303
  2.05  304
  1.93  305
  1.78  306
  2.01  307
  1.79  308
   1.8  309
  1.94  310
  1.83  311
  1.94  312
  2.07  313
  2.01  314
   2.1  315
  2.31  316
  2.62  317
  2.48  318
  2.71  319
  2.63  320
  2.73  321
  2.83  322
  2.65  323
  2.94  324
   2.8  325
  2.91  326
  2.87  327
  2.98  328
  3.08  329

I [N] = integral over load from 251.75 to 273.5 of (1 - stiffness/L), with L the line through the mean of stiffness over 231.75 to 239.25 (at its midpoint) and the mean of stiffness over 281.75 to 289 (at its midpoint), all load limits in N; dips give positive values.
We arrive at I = 4.9 N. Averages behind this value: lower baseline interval 3.38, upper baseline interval 2.81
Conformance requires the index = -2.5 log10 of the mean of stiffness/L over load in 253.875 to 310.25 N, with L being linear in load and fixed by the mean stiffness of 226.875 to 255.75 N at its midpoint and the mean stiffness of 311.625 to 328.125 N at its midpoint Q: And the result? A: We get 0.205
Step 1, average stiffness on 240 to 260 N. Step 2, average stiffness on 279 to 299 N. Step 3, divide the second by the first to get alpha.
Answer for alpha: 0.9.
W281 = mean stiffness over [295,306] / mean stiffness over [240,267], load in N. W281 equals 0.84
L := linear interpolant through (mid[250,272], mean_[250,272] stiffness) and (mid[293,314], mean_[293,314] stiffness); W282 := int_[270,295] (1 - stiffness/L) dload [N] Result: -1.9 N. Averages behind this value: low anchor 2.49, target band 2.55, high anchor 2.27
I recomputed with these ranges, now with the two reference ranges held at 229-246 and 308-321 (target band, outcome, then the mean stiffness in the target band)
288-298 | -1.67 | 2.95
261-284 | 5.36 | 2.16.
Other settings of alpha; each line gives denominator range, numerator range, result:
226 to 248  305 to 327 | 0.69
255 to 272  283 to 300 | 1.27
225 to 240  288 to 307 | 0.76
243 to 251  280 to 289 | 0.85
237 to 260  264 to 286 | 0.70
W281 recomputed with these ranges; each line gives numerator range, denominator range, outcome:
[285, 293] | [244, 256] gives 0.91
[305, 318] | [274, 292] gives 0.77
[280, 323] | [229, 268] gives 0.83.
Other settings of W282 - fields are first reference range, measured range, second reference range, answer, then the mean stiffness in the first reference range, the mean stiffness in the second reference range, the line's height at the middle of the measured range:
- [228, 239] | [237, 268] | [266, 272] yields -3.0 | 3.43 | 1.93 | 2.63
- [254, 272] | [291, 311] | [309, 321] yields -1.1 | 2.31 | 2.24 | 2.26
